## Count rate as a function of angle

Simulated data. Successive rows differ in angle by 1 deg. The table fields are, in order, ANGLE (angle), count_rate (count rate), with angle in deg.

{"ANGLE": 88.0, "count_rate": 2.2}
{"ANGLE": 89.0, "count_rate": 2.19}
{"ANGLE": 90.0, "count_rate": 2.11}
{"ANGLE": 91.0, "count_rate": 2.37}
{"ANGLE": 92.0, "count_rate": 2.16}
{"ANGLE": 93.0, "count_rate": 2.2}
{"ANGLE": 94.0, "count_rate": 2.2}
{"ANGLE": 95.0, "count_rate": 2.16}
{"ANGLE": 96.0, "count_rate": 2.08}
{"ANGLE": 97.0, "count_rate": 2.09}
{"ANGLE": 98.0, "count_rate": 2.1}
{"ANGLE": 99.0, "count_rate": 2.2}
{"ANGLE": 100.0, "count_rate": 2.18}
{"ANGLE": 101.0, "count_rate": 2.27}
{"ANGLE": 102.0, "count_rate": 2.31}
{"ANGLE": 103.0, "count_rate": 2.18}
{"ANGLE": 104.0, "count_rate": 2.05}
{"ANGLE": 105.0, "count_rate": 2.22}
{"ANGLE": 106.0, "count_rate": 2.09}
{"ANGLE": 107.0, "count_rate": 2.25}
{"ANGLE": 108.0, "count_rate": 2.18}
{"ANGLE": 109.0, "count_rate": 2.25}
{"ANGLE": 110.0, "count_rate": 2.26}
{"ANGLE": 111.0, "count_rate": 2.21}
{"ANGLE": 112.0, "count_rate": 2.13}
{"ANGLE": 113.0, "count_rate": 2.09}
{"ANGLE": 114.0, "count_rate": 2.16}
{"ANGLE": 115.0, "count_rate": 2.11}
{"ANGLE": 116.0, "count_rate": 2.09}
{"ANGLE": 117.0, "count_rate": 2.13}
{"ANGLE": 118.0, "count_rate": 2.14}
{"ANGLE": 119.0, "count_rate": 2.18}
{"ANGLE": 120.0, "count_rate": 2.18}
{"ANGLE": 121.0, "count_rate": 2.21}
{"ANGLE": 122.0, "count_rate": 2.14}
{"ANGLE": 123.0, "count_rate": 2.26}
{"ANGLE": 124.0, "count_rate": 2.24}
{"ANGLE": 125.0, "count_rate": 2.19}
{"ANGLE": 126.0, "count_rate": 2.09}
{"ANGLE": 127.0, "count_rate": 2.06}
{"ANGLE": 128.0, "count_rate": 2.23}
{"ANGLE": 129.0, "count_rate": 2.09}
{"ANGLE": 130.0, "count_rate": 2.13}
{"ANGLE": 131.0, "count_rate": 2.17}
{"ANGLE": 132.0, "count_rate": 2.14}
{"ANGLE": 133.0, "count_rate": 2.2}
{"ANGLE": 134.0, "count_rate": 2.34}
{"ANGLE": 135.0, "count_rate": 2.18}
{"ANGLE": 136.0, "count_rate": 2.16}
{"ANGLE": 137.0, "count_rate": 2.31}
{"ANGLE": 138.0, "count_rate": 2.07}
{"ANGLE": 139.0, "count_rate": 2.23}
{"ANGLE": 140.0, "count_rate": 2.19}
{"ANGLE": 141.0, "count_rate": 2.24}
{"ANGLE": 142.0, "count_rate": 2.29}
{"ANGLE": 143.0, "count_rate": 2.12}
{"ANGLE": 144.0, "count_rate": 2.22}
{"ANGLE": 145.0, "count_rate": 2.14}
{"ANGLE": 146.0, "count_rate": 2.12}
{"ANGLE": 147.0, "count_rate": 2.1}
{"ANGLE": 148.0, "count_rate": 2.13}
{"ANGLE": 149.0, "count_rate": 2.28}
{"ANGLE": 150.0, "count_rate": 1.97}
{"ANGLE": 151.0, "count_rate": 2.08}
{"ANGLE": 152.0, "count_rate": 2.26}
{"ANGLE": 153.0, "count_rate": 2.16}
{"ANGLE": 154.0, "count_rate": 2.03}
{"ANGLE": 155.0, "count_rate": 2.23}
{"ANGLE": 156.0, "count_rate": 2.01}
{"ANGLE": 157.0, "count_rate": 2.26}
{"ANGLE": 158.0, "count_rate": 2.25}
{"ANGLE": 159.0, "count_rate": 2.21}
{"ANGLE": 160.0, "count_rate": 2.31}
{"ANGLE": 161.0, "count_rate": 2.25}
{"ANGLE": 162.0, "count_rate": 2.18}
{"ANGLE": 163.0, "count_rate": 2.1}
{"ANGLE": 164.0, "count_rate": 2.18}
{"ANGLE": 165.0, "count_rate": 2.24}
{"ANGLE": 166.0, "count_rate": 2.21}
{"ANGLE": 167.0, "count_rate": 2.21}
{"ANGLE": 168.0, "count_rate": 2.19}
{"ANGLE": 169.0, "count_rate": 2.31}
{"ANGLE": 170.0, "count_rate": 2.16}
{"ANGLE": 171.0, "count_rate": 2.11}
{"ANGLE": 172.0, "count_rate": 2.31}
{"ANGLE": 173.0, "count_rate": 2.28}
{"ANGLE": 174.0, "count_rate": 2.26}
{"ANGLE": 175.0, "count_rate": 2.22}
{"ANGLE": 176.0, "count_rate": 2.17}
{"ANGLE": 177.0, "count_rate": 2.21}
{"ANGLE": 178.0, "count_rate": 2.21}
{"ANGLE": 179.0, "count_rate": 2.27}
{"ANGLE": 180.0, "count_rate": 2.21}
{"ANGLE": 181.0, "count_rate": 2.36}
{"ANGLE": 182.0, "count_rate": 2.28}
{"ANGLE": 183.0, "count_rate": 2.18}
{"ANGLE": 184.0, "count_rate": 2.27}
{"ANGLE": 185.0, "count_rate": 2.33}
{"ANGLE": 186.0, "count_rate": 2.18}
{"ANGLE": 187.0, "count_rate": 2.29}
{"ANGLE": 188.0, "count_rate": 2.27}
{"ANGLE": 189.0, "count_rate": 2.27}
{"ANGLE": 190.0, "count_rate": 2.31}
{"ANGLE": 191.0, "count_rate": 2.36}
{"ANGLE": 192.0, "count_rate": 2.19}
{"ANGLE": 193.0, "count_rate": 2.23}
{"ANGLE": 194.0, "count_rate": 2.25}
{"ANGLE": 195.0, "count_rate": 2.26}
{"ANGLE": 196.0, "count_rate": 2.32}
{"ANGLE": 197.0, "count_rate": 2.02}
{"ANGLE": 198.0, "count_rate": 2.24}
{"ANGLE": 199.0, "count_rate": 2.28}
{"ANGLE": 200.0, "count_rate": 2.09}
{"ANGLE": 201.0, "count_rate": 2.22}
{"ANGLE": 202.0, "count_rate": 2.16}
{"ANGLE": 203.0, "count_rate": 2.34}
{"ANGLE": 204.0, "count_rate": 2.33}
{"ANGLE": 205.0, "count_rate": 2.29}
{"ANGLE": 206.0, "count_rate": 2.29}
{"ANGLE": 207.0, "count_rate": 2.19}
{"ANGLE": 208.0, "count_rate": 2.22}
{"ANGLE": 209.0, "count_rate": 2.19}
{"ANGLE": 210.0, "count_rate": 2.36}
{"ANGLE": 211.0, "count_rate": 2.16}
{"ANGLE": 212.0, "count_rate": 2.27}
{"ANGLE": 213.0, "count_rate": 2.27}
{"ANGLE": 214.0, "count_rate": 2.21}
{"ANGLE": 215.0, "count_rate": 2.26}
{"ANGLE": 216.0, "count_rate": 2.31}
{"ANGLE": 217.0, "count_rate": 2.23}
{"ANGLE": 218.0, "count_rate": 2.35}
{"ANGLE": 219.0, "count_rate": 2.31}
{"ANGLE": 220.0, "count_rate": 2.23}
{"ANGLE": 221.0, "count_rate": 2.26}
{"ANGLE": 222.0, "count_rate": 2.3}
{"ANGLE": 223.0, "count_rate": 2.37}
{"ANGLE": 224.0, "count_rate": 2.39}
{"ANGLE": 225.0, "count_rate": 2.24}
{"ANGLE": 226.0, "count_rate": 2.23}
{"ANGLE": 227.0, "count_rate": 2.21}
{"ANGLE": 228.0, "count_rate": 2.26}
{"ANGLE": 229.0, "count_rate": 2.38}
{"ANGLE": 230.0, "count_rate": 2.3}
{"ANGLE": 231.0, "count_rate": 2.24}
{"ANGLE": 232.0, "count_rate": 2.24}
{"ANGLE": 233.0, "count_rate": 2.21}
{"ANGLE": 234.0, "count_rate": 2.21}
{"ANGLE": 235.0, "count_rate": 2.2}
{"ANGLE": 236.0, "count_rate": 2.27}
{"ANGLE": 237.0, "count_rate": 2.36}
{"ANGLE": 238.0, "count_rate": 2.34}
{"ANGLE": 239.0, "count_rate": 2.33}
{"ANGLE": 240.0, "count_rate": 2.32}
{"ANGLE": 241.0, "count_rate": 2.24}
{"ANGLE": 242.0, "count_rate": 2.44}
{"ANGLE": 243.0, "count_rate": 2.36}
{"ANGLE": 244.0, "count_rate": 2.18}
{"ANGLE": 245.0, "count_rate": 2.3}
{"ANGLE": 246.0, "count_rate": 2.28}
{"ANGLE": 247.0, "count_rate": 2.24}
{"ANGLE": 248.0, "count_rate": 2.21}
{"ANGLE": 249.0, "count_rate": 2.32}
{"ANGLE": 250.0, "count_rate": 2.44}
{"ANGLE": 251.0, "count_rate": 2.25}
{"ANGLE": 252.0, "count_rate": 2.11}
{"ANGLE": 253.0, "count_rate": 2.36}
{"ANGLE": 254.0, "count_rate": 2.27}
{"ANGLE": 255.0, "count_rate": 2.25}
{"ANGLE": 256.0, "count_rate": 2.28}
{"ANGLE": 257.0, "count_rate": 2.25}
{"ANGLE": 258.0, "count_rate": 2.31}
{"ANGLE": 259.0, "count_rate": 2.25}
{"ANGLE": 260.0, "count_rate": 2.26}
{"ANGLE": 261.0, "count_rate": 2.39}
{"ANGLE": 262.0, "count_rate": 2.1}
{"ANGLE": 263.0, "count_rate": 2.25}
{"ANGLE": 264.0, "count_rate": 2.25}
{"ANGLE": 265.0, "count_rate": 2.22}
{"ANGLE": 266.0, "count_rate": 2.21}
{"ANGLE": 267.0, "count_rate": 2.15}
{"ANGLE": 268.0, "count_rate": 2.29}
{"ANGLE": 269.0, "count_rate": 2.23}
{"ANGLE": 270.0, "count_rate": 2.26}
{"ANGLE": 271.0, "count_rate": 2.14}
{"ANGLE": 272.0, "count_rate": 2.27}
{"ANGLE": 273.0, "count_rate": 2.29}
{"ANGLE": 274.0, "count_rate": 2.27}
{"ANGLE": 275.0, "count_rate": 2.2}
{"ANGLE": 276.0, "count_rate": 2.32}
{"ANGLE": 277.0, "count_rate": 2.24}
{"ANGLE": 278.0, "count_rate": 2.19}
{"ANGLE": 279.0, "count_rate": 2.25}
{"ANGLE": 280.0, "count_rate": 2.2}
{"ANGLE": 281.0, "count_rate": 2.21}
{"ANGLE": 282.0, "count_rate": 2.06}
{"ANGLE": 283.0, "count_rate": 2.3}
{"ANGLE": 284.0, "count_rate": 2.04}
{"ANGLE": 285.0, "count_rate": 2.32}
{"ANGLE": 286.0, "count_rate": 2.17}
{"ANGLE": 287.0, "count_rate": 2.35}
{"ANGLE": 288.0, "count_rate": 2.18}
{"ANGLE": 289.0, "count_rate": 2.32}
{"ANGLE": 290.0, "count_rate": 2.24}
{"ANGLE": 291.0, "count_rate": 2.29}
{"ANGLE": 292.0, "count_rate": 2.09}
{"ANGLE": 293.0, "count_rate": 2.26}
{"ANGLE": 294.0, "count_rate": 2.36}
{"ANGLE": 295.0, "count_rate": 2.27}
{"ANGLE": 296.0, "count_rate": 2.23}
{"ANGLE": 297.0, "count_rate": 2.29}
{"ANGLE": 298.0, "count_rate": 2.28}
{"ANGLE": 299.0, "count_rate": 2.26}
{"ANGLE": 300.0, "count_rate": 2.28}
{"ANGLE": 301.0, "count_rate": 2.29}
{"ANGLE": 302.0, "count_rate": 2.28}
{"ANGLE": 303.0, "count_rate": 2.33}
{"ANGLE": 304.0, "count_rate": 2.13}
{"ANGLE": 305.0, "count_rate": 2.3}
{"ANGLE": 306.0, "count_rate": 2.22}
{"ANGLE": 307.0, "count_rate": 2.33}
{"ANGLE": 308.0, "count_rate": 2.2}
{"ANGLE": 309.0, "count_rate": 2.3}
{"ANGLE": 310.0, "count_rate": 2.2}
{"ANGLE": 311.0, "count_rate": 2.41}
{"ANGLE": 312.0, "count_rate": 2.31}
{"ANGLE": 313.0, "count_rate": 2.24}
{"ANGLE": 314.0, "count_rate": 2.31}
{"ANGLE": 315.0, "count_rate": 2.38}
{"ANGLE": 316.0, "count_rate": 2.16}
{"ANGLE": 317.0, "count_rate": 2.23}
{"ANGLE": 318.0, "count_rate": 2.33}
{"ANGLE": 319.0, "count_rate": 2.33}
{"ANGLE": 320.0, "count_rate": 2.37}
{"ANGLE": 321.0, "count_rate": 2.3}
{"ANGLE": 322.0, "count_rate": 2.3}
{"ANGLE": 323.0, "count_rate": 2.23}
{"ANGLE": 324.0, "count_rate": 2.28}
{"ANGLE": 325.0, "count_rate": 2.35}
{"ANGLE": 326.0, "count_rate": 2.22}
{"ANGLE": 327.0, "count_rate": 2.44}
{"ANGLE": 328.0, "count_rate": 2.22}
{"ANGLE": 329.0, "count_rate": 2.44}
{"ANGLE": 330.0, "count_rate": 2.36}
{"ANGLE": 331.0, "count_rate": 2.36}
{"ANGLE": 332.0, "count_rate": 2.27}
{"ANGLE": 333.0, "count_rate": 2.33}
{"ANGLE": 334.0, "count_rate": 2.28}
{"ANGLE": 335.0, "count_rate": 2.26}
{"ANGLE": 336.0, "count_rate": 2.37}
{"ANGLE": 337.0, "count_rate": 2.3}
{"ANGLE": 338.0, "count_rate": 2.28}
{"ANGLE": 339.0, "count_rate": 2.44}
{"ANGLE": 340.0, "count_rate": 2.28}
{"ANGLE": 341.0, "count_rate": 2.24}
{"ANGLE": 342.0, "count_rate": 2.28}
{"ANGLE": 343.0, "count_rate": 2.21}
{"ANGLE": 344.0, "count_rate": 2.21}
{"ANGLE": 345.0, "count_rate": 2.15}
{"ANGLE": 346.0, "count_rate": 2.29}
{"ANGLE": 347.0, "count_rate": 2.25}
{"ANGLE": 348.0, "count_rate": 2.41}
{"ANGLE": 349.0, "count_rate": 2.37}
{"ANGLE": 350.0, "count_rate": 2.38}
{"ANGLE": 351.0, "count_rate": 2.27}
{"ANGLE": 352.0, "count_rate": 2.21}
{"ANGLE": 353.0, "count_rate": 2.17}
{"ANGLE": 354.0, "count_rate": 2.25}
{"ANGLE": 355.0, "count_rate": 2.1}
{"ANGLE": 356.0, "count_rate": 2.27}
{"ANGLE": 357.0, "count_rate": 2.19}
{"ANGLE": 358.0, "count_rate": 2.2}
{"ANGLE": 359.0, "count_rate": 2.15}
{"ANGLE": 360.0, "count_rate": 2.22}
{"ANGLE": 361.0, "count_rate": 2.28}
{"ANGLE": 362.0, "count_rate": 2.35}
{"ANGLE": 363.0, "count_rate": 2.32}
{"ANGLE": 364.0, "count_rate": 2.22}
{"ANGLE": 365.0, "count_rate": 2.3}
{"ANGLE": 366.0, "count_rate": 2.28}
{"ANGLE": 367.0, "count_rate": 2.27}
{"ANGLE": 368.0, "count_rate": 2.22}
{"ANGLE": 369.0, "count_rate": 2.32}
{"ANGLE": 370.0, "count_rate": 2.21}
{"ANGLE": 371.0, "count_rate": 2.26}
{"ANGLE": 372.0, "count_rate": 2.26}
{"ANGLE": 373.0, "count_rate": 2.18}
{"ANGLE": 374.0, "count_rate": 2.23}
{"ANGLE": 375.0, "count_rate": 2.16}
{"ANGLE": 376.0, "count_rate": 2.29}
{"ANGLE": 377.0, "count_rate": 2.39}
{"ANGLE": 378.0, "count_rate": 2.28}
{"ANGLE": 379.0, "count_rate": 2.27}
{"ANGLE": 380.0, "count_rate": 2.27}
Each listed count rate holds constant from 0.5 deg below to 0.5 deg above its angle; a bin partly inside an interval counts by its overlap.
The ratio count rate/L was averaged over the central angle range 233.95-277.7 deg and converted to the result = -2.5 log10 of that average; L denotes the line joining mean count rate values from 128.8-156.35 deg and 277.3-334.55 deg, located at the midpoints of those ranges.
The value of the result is -0.01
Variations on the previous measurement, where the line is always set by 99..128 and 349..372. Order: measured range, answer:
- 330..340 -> -0.04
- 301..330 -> -0.03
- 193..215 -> -0.02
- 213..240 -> -0.03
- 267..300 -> -0.01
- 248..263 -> -0.03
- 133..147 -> -0.01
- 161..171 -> 0.00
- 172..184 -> -0.02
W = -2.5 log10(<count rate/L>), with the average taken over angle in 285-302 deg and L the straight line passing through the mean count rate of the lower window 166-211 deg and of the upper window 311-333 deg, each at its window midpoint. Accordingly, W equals 0.015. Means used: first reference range 2.24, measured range 2.26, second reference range 2.31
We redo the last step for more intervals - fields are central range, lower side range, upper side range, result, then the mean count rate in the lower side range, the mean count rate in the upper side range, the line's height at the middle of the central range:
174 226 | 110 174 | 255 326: -0.02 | 2.18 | 2.26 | 2.21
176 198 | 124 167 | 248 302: -0.02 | 2.18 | 2.25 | 2.2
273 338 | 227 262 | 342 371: 0.00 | 2.28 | 2.25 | 2.27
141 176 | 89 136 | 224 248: 0.01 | 2.17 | 2.28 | 2.21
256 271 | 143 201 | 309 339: 0.01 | 2.21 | 2.31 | 2.27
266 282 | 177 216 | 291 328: 0.02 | 2.25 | 2.28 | 2.27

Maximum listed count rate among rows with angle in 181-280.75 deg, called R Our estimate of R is 2.44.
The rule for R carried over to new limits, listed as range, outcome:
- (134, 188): 2.36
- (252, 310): 2.39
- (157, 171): 2.31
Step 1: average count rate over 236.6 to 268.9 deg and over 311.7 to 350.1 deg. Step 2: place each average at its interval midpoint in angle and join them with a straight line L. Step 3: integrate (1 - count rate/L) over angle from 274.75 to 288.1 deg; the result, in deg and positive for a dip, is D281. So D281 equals 0.4 deg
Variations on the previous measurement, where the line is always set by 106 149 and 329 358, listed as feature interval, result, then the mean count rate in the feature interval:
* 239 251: -0.38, 2.3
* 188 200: -0.19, 2.24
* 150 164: 0.11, 2.17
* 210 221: -0.23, 2.26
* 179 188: -0.25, 2.26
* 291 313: -0.08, 2.27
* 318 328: -0.18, 2.31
